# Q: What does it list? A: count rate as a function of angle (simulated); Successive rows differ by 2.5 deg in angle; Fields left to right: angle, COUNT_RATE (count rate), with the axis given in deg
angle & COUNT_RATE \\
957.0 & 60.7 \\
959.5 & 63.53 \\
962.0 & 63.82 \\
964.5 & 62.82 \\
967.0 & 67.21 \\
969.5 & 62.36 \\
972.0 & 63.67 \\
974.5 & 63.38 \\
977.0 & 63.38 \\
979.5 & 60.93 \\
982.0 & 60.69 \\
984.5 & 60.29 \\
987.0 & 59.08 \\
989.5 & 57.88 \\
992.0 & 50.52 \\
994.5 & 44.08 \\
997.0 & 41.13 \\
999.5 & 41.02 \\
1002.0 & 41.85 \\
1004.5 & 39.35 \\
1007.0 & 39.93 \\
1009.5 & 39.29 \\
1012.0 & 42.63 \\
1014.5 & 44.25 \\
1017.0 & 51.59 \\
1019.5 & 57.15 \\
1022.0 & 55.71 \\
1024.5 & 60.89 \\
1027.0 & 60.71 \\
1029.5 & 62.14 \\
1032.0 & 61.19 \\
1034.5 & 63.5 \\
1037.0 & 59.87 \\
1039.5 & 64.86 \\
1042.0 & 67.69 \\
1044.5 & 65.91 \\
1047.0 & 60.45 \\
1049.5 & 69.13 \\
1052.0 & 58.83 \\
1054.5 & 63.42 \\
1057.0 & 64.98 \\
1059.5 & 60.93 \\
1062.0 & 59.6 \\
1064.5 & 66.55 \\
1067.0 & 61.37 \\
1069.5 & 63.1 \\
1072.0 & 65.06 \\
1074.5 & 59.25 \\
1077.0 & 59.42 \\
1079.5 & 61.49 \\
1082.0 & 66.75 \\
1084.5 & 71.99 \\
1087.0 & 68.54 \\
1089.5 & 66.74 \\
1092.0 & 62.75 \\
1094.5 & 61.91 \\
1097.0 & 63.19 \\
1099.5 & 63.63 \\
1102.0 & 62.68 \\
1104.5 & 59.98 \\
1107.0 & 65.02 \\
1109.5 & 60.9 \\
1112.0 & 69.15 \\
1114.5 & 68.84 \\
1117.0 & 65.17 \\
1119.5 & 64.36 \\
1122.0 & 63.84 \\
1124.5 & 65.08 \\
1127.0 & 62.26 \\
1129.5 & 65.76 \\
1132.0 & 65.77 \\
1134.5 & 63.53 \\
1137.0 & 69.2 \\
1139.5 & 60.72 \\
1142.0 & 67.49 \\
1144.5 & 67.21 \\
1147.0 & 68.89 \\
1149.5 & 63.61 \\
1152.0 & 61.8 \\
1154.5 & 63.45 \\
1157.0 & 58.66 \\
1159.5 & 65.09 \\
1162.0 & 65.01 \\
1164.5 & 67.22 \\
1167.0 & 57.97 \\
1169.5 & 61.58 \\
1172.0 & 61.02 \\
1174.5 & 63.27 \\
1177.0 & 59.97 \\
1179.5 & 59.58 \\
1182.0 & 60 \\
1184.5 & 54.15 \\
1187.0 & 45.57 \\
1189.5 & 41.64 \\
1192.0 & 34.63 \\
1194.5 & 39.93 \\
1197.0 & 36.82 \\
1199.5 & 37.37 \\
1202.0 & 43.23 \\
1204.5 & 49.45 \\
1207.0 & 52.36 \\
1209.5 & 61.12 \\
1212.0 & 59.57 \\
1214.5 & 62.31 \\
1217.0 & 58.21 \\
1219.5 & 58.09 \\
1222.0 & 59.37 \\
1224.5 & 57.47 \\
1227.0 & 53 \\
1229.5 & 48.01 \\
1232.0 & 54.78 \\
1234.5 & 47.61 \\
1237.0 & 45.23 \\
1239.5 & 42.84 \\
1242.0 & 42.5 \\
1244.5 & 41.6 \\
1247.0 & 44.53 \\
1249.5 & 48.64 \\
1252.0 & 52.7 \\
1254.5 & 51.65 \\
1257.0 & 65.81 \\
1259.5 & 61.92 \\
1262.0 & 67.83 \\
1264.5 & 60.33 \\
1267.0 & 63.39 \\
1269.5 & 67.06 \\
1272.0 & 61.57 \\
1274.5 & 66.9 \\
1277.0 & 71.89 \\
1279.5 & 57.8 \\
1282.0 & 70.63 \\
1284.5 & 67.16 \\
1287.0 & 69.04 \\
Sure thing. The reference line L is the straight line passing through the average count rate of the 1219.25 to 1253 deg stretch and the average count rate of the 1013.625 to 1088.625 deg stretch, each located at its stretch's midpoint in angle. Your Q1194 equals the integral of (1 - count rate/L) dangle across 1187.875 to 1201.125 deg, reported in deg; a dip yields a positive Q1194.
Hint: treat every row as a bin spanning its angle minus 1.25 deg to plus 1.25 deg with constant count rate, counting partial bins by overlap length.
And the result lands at 3.5 deg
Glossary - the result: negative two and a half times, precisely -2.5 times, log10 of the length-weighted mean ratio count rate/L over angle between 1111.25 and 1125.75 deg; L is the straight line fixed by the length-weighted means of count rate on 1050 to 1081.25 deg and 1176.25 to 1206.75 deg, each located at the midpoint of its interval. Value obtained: -0.18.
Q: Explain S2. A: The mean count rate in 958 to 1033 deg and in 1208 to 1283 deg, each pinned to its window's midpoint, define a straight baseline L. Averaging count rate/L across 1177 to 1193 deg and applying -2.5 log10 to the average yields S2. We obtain 0.12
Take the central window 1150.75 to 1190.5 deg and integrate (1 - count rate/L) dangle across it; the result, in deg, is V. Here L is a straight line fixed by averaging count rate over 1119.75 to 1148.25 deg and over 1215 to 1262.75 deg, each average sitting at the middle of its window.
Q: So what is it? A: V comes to 1.2 deg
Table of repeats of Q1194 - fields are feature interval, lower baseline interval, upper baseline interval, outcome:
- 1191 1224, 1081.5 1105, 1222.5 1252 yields 0.69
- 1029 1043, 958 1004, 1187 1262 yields -1.98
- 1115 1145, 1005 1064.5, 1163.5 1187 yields -3.02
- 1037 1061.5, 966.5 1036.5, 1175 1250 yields -4.84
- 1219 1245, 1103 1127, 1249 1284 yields 5.31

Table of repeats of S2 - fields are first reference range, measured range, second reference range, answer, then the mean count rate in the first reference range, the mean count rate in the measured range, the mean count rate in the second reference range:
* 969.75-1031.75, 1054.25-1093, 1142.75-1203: -0.180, 52.9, 63.9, 55.9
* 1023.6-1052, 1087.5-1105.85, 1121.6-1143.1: 0.017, 63.1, 63.2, 64.9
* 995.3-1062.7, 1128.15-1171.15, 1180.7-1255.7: -0.238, 55.4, 64.3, 49.5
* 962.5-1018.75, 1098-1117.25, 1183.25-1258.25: -0.248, 52.8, 64.4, 49.7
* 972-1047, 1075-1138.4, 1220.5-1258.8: -0.216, 54.8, 64.6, 50.6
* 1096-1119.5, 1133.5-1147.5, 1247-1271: -0.049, 64.3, 66.1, 59.1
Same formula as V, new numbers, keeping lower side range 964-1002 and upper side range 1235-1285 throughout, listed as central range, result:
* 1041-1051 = -1.6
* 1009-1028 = 1.6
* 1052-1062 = -0.9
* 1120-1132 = -1.6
